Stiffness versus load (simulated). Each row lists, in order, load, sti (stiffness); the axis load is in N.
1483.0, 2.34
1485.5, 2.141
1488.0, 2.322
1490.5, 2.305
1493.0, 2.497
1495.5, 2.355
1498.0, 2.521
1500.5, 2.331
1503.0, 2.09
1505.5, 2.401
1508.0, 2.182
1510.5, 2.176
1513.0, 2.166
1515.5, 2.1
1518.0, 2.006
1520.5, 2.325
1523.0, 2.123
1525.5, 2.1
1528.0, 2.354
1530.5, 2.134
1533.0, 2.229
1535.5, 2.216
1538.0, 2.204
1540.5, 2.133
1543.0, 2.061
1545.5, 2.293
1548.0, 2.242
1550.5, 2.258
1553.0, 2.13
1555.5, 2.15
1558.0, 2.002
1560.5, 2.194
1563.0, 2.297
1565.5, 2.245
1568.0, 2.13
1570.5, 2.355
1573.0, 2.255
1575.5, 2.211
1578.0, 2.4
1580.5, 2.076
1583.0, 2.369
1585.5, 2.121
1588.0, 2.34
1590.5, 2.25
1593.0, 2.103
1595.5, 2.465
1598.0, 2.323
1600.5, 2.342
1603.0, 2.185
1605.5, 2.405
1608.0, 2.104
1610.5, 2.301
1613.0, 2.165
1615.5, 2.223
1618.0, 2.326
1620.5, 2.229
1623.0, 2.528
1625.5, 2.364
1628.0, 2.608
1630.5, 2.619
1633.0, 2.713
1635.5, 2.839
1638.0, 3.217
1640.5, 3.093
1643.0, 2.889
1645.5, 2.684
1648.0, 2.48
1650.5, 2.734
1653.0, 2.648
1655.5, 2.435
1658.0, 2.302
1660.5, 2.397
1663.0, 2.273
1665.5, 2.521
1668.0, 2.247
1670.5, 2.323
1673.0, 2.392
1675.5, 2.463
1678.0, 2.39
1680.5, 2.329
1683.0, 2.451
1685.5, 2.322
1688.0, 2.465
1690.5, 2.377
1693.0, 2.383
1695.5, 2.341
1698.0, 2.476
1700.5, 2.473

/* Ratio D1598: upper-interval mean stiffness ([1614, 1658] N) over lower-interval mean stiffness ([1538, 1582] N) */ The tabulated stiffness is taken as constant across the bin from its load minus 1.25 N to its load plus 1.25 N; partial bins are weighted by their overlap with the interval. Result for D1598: 1.2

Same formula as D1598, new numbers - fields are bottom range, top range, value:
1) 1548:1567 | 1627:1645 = 1.30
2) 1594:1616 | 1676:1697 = 1.05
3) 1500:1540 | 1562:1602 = 1.03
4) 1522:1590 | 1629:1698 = 1.15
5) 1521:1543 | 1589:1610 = 1.04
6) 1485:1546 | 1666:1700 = 1.07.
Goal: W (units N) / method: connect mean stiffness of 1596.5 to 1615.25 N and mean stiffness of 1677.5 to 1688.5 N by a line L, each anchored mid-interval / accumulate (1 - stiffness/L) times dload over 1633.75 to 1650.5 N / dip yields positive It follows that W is -3.8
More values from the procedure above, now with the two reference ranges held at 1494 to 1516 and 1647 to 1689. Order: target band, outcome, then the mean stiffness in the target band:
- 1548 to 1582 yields 1.7 N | 2.21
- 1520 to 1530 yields 0.3 N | 2.21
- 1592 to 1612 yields 0.7 N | 2.28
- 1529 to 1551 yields 1.0 N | 2.2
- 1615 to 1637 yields -1.2 N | 2.51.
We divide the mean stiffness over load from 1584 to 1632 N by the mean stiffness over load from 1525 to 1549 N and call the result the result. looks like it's 1.1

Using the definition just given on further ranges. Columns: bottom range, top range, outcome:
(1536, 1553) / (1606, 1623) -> 1.03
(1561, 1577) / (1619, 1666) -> 1.16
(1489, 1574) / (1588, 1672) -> 1.11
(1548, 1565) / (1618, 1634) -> 1.14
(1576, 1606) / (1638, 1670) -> 1.13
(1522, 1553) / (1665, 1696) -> 1.09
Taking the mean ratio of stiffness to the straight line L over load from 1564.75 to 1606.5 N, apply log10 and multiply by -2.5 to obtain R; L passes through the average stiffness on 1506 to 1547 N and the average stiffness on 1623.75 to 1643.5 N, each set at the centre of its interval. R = 0.110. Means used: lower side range 2.18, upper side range 2.78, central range 2.27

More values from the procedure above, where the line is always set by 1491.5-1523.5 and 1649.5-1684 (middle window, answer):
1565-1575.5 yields 0.04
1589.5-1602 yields 0.02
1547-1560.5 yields 0.07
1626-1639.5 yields -0.17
